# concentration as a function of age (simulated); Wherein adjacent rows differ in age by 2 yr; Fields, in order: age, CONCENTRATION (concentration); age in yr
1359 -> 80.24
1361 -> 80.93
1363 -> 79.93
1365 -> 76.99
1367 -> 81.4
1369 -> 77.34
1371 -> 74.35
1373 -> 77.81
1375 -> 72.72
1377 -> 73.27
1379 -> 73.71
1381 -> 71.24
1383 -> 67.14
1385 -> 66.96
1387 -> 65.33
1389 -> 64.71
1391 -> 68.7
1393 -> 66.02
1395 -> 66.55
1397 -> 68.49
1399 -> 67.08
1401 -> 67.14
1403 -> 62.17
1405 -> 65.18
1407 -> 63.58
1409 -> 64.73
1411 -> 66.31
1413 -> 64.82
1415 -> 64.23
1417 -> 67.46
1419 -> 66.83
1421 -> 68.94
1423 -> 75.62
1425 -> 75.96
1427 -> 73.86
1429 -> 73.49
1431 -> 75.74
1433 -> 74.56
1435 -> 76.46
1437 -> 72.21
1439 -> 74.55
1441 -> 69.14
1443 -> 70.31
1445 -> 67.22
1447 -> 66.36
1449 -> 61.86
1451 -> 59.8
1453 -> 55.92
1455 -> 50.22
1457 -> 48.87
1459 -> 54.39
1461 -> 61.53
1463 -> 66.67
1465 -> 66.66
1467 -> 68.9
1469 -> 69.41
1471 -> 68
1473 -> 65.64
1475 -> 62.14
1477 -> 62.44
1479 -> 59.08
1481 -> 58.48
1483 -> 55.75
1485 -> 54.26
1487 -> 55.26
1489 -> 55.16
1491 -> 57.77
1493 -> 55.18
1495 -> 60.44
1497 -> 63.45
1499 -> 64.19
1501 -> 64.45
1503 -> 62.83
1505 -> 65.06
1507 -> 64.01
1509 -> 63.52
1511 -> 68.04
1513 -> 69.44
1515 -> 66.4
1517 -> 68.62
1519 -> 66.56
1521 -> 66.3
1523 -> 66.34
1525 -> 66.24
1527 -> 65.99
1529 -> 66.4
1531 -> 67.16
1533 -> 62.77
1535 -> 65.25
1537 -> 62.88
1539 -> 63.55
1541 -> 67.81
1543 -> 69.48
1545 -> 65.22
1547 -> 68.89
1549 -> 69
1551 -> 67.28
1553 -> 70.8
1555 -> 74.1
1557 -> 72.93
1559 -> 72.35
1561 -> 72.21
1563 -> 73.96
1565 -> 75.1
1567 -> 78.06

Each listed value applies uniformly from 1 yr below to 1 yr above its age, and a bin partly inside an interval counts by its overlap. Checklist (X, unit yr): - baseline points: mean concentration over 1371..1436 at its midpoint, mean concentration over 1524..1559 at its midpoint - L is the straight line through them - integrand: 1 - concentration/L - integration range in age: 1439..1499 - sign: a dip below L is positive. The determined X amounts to 6.3 yr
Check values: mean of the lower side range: 69.4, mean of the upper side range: 67.5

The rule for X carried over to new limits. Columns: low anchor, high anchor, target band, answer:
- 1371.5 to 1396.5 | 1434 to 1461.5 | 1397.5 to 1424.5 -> 0.12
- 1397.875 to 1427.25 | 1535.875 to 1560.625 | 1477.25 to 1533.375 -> 4.54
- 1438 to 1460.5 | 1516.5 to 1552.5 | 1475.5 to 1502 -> 2.04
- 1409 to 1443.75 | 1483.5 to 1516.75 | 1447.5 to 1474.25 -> 2.09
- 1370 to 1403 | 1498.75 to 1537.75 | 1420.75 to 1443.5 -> -1.88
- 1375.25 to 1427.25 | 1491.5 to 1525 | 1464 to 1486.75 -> 1.07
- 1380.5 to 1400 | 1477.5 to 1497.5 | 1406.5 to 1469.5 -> -4.42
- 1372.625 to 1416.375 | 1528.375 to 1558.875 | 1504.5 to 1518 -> 0.23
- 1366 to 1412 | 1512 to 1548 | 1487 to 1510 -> 2.00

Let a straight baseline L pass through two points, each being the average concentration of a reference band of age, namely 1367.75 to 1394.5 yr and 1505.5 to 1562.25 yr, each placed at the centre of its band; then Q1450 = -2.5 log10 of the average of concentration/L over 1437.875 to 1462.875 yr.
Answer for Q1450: 0.122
